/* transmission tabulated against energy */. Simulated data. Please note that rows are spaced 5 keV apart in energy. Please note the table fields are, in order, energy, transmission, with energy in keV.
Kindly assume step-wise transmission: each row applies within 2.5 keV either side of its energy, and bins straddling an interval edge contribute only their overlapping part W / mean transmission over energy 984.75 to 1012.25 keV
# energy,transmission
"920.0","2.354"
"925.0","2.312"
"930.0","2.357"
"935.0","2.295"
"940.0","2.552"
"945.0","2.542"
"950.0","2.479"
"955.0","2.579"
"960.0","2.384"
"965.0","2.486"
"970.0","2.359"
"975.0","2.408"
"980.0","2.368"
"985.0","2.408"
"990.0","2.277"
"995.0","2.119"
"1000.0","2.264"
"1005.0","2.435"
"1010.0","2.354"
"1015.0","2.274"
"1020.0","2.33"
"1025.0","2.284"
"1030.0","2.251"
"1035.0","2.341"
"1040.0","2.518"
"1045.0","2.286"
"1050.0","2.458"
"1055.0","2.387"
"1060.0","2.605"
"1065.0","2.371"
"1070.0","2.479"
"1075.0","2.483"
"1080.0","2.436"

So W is 2.3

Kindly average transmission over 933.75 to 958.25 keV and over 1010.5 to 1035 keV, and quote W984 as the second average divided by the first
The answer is 0.9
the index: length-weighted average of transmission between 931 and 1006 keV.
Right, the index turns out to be 2.4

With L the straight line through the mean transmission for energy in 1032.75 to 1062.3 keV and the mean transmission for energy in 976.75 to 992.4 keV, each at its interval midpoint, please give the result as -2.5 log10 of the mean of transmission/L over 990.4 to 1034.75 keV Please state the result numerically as 0.05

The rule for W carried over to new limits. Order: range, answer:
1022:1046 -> 2.34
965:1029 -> 2.33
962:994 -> 2.37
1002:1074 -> 2.39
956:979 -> 2.42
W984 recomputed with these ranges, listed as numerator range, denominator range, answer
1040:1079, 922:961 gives 1.00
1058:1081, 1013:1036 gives 1.08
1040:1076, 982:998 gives 1.08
